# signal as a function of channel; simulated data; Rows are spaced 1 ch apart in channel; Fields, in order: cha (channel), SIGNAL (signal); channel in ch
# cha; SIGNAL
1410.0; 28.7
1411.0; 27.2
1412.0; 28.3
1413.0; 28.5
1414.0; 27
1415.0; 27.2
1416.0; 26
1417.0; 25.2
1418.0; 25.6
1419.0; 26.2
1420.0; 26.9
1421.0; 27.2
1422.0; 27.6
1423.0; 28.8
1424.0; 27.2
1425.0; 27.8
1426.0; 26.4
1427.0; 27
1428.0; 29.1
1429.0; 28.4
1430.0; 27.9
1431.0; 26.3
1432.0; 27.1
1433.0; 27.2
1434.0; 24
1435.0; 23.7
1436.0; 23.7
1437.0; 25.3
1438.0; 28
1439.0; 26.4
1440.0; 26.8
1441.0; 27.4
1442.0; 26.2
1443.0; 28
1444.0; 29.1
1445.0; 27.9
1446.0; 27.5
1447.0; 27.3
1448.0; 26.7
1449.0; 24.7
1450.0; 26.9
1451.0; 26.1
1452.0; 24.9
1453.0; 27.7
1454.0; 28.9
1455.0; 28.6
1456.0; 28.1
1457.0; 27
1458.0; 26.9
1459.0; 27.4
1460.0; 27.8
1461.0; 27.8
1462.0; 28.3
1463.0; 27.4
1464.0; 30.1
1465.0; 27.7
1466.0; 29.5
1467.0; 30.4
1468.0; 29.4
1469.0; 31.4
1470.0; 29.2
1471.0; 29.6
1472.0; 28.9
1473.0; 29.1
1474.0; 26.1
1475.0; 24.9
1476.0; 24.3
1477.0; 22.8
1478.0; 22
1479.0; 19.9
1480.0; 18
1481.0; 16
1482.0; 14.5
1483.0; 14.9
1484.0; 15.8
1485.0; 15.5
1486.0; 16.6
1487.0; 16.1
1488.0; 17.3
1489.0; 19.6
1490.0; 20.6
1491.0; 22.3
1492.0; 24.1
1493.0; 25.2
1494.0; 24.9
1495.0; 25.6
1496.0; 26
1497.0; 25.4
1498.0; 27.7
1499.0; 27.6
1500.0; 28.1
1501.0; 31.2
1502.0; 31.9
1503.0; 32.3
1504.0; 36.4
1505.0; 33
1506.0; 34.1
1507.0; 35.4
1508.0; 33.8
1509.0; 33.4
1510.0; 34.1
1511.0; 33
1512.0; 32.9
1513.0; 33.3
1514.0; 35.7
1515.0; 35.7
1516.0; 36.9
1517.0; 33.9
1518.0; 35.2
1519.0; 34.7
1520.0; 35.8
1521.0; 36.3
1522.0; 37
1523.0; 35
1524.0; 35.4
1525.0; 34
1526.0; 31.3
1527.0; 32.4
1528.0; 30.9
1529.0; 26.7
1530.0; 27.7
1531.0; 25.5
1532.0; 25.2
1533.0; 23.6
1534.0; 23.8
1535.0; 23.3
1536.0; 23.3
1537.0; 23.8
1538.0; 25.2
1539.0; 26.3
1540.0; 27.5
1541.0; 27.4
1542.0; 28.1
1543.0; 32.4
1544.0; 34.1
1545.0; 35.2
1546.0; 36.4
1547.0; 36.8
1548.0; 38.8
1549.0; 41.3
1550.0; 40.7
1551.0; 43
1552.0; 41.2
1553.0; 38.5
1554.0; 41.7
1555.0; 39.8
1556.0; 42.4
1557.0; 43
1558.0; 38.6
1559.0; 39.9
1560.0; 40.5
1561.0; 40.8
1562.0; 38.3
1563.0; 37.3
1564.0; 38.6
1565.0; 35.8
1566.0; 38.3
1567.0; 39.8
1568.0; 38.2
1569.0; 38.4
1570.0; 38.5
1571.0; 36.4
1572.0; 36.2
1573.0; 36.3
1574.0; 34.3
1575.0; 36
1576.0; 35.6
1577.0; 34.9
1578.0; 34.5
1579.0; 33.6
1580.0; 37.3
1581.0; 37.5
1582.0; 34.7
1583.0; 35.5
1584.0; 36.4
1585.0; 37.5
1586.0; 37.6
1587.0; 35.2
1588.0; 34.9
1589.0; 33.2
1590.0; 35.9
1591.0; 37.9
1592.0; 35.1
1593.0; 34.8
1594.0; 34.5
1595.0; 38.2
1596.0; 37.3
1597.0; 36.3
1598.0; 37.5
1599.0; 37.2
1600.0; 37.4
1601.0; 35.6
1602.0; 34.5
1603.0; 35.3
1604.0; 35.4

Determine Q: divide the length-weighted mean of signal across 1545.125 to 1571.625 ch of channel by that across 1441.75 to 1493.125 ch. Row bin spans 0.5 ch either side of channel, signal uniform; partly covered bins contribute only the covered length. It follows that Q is 1.58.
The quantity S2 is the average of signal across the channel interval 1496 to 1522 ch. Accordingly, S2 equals 33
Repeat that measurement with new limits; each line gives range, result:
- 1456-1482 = 26.3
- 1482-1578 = 32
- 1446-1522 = 27.5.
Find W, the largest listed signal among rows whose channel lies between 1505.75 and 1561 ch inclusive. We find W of 43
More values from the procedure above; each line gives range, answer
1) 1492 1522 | 37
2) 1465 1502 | 31.9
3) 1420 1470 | 31.4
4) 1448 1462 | 28.9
